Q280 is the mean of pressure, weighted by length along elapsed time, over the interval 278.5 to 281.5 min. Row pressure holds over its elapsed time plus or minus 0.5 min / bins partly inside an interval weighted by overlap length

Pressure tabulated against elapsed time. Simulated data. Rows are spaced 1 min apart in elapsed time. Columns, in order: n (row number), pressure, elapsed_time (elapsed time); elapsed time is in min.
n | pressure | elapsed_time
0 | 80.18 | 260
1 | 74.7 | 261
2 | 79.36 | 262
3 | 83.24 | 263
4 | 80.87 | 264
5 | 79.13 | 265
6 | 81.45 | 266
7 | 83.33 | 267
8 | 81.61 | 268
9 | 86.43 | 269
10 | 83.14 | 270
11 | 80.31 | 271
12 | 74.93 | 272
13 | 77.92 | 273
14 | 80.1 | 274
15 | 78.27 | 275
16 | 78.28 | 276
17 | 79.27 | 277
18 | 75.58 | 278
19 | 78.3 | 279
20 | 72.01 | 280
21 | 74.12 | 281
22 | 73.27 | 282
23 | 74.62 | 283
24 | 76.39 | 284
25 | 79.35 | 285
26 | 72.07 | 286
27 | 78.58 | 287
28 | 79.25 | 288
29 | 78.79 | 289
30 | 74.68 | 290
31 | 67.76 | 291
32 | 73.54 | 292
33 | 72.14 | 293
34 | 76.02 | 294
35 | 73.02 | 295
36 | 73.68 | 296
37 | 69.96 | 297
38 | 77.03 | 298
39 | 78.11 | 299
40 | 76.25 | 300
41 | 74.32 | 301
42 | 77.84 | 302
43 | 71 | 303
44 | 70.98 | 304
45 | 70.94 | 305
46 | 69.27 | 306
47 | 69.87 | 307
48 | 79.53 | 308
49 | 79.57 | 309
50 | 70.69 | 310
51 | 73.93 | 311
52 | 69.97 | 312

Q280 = 74.8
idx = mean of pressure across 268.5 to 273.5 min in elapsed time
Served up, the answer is 80.5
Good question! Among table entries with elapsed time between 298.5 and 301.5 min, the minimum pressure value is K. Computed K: 74.32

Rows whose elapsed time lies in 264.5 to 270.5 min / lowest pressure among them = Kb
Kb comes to 79.13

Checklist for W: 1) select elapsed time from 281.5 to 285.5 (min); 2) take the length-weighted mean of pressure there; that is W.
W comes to 75.9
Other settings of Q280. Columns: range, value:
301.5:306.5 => 72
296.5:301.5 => 75.1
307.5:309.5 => 79.5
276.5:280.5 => 76.3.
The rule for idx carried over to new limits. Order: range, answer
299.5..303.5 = 74.9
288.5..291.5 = 73.7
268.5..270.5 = 84.8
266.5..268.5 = 82.5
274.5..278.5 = 77.8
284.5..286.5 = 75.7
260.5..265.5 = 79.5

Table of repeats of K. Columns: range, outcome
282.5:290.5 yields 72.07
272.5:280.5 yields 72.01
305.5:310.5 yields 69.27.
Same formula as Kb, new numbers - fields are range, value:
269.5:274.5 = 74.93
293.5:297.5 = 69.96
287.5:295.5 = 67.76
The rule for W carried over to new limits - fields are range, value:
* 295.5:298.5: 73.6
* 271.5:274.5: 77.7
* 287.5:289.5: 79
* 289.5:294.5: 72.8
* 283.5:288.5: 77.1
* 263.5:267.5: 81.2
